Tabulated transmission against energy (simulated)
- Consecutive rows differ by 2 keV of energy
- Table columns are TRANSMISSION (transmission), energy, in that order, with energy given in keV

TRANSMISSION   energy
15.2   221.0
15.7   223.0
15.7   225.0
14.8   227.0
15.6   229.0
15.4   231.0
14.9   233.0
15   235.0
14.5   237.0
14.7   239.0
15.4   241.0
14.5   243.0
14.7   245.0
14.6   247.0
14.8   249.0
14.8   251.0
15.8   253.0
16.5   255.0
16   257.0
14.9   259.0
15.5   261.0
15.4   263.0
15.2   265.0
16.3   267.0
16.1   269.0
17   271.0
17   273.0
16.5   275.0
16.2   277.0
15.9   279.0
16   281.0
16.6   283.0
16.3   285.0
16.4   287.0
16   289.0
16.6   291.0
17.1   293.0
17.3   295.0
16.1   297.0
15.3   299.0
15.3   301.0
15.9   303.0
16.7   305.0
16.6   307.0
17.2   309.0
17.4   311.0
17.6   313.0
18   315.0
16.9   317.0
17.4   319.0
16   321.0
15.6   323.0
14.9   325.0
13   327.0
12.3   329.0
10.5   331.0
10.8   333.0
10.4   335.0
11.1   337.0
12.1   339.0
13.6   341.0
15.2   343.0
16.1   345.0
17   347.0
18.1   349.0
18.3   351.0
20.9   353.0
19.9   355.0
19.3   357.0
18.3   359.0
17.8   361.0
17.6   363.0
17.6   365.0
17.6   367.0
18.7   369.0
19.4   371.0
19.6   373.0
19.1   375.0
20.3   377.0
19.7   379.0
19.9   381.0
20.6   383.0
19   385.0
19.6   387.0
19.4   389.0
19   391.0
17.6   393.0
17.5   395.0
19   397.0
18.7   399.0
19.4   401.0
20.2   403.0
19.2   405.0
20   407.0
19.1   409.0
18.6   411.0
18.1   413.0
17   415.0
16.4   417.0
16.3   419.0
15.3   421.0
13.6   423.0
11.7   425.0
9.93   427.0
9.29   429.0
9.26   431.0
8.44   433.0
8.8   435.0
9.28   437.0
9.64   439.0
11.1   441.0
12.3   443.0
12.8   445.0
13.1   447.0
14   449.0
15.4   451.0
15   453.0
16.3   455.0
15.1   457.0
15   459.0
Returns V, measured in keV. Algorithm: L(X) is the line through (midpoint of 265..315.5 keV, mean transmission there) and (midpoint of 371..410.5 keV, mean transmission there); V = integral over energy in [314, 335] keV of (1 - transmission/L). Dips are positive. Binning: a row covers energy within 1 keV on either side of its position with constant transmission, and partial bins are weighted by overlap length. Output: 3.71 keV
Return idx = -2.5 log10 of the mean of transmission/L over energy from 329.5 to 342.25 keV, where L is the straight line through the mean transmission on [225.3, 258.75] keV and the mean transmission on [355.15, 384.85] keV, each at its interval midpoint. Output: 0.48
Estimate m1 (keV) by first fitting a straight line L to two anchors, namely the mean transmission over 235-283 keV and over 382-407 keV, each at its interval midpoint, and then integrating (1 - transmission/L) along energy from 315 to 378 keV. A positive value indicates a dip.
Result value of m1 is 5.6 keV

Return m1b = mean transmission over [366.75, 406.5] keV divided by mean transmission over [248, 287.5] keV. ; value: 1.20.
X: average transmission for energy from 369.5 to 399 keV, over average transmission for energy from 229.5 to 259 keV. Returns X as 1.27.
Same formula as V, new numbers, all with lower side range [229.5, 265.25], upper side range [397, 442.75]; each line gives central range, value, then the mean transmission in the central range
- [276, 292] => -1.30 keV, 16.2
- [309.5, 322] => -1.92 keV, 17.2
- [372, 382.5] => -3.60 keV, 19.8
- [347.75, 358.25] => -3.14 keV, 19.2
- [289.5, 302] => -1.07 keV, 16.3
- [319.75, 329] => 0.14 keV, 14.7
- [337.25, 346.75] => 0.39 keV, 14.2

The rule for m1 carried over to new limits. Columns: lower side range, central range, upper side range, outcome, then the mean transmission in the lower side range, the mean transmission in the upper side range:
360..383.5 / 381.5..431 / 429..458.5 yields -4.2 keV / 19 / 12.1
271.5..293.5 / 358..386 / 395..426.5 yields -3.0 keV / 16.4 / 17.4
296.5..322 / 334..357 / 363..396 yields 2.6 keV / 16.7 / 19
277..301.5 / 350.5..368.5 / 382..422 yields -1.0 keV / 16.3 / 18.5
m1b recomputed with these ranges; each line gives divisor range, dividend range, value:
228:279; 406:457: 0.88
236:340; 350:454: 1.07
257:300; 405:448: 0.83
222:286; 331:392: 1.12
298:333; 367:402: 1.23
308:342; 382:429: 1.21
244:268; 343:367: 1.18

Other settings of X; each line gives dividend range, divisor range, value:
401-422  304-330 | 1.12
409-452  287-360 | 0.82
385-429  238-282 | 1.10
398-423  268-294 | 1.10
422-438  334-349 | 0.72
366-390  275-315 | 1.18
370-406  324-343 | 1.58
